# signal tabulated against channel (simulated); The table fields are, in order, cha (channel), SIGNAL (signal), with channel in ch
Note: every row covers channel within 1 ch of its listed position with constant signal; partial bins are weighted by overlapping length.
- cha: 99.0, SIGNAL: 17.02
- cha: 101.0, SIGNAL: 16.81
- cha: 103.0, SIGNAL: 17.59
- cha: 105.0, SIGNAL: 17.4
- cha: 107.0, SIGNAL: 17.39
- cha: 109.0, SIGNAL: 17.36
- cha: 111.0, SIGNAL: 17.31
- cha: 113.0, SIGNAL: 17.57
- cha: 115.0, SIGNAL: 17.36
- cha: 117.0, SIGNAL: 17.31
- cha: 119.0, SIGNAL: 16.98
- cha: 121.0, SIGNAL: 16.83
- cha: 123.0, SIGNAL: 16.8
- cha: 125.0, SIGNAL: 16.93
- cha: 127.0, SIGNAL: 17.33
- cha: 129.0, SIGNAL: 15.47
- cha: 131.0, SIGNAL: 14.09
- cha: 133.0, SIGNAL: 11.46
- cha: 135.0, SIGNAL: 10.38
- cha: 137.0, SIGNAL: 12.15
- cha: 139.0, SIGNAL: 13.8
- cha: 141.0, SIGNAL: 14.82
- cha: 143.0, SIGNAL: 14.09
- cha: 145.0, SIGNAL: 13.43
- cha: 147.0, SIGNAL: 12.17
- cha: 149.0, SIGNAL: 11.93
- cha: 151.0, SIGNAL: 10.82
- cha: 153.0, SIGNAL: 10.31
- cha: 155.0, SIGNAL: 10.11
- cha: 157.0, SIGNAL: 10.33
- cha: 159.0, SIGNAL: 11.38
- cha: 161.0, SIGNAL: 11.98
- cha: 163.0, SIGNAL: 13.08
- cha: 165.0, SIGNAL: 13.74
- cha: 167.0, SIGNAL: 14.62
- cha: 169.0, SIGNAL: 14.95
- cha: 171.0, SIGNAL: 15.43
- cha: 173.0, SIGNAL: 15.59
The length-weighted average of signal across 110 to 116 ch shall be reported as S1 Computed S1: 17.4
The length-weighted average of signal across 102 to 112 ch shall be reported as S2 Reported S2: 17.4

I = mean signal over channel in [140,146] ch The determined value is 14.1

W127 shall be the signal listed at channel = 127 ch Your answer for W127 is 17.33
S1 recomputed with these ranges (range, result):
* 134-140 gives 12.1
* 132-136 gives 10.9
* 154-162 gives 10.9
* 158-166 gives 12.5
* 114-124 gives 17.1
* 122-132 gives 16.1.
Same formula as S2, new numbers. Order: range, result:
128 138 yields 12.7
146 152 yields 11.6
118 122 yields 16.9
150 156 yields 10.4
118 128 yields 17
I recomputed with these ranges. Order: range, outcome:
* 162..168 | 13.8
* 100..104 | 17.2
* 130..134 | 12.8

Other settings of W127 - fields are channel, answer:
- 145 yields 13.43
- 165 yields 13.74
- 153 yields 10.31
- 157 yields 10.33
